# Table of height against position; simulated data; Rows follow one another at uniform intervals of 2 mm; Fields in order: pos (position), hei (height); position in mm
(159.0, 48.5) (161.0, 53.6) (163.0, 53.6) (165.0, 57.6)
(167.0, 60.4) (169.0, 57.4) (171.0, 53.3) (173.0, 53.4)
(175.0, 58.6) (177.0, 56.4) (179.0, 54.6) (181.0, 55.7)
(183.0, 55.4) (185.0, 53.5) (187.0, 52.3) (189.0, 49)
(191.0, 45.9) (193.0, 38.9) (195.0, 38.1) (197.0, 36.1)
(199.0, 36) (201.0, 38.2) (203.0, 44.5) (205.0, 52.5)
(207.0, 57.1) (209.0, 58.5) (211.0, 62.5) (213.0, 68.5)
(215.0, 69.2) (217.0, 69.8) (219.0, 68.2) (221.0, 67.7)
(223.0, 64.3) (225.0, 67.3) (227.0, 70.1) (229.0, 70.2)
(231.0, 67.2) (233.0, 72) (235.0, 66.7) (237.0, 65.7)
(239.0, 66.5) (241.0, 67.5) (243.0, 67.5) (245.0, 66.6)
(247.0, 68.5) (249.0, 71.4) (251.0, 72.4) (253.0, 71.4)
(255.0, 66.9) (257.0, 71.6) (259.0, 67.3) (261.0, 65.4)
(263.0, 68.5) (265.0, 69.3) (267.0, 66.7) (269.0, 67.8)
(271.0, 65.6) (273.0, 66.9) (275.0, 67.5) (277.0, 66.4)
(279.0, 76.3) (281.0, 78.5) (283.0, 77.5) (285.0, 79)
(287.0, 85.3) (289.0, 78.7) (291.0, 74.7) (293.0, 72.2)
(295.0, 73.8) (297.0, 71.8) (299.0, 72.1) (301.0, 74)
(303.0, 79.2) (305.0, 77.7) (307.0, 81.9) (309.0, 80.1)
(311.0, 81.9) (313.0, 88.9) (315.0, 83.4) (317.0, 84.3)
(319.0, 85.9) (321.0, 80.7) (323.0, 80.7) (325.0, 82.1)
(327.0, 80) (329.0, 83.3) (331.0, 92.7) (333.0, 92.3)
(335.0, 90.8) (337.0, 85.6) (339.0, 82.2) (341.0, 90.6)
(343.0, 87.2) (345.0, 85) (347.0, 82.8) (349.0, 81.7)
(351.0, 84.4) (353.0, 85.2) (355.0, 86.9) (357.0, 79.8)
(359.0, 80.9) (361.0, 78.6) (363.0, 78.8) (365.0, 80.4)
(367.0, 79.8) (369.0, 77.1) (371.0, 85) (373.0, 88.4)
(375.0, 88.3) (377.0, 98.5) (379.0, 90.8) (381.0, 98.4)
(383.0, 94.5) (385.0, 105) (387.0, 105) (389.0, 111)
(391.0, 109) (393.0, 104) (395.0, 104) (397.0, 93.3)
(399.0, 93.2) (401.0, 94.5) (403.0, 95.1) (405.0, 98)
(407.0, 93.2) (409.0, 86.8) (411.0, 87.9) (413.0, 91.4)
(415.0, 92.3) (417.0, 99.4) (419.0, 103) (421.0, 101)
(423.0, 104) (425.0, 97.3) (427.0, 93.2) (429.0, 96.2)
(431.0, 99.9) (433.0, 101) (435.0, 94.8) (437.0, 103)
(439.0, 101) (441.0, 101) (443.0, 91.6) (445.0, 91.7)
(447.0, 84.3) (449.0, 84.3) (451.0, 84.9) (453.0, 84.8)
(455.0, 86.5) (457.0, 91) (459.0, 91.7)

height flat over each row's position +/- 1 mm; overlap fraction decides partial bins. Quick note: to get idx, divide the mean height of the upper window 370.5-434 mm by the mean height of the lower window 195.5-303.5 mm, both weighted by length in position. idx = 1.4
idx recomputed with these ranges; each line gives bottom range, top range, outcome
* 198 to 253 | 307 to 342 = 1.33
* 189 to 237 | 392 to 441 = 1.68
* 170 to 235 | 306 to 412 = 1.57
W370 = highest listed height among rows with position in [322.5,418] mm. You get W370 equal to 111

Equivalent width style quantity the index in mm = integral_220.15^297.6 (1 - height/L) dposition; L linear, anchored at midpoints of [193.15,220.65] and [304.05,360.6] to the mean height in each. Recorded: -4.9 mm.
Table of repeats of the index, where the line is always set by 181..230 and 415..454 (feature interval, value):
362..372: 0.42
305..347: -4.48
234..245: -0.94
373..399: -3.69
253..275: -0.68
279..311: -2.73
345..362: -0.28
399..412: -0.32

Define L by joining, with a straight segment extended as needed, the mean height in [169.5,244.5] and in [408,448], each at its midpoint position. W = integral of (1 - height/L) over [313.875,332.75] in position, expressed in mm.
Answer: -1.5 mm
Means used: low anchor 57.9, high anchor 96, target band 84.1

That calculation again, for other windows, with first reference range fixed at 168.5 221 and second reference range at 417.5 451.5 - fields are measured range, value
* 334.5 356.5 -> -1.4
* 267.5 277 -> 0.1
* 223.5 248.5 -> -3.0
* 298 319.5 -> -2.0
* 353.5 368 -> 0.4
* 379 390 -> -1.8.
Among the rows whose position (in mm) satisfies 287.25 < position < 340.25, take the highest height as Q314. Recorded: 92.7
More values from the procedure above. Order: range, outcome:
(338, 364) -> 90.6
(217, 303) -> 85.3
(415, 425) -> 104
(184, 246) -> 72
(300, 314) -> 88.9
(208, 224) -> 69.8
